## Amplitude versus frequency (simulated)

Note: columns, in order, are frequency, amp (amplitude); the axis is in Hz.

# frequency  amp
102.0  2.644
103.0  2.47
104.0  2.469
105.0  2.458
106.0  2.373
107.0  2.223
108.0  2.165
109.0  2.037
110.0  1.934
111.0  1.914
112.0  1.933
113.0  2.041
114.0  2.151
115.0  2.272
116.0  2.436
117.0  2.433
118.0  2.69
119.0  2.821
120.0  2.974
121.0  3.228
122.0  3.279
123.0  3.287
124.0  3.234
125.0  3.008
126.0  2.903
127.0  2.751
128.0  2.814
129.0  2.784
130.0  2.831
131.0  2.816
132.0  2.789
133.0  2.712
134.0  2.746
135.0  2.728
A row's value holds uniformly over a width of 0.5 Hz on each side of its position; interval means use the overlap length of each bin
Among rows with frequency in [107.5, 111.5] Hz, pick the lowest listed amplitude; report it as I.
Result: 1.914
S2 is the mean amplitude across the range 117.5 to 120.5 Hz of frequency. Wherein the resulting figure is 2.83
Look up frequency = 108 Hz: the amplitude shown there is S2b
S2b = 2.165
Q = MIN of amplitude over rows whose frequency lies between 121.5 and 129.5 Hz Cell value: 2.751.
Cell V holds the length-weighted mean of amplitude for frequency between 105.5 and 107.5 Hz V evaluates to 2.3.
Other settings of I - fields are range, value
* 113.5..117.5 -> 2.151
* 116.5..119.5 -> 2.433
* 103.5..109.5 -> 2.037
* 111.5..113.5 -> 1.933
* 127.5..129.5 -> 2.784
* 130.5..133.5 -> 2.712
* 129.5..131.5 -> 2.816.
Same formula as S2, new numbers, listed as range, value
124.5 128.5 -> 2.87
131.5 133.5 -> 2.75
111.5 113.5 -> 1.99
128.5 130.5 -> 2.81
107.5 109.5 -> 2.1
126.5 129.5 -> 2.78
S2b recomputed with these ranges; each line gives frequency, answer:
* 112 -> 1.933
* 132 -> 2.789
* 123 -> 3.287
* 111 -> 1.914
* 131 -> 2.816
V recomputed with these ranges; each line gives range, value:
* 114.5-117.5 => 2.38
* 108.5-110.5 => 1.99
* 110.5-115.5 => 2.06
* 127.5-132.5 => 2.81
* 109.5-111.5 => 1.92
